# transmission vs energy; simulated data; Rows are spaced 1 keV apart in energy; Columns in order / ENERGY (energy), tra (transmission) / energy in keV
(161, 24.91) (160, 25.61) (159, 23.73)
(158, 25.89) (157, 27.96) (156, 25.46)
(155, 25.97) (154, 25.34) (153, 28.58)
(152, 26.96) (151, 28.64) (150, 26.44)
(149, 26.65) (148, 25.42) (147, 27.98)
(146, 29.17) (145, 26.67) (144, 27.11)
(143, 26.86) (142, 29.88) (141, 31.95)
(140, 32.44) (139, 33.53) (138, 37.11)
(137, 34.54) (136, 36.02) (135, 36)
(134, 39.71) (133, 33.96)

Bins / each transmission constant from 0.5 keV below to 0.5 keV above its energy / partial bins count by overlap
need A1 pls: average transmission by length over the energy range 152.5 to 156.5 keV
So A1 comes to 26.3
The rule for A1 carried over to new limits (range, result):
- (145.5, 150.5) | 27.1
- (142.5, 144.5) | 27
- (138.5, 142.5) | 31.9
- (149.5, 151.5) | 27.5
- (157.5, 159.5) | 24.8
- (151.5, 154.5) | 27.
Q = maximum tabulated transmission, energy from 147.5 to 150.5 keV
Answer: 26.65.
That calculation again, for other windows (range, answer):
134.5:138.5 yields 37.11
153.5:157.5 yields 27.96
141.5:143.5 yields 29.88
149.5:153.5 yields 28.64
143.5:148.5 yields 29.17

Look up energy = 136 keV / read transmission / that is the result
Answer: 36.02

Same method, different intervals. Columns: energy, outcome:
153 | 28.58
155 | 25.97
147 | 27.98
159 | 23.73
